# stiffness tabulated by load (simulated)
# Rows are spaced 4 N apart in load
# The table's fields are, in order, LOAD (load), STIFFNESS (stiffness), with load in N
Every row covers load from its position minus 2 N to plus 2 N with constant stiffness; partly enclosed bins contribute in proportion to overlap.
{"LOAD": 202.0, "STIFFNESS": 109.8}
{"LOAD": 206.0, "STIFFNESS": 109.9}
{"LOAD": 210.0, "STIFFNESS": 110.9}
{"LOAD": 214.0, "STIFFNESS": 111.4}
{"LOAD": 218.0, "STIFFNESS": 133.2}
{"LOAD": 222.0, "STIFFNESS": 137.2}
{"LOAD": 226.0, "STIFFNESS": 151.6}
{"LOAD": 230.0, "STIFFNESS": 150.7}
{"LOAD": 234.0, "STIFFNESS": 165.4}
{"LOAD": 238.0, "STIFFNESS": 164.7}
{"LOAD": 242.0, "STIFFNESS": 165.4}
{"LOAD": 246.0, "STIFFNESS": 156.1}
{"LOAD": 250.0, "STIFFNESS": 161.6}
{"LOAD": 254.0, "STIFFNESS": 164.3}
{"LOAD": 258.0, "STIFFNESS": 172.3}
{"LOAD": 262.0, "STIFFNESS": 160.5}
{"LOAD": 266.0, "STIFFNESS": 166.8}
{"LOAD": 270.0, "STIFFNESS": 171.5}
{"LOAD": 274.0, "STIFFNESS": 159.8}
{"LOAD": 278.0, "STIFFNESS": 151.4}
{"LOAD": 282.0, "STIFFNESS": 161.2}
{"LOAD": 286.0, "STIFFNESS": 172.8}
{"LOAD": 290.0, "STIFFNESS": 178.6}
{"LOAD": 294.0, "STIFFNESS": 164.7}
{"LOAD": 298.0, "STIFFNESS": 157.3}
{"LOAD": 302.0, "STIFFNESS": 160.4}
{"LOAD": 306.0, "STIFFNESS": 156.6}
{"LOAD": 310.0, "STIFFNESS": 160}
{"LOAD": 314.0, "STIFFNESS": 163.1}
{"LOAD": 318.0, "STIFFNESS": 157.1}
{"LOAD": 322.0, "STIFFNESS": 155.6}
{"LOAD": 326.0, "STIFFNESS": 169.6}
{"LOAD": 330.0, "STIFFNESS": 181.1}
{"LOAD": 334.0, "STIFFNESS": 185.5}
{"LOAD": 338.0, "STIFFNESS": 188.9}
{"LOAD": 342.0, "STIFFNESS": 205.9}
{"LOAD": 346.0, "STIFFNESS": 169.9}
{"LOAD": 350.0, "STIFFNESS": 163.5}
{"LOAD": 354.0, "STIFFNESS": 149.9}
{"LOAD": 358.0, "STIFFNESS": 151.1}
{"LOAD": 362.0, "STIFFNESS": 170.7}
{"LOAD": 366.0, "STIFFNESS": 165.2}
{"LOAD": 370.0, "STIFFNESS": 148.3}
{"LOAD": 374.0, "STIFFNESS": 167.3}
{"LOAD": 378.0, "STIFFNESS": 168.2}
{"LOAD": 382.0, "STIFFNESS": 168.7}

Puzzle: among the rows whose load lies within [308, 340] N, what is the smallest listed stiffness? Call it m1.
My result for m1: 155.6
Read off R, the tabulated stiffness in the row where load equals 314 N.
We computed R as 163.1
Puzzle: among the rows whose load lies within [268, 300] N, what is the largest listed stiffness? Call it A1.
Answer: 178.6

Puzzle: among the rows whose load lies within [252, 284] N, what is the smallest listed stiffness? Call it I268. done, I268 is 151.4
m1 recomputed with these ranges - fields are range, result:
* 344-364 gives 149.9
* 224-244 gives 150.7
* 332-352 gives 163.5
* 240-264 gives 156.1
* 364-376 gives 148.3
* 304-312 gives 156.6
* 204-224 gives 109.9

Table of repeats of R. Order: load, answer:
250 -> 161.6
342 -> 205.9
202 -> 109.8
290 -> 178.6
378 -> 168.2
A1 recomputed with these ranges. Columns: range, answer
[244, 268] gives 172.3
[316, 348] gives 205.9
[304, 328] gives 169.6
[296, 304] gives 160.4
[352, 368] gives 170.7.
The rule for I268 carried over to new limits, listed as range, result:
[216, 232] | 133.2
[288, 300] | 157.3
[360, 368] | 165.2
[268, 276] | 159.8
